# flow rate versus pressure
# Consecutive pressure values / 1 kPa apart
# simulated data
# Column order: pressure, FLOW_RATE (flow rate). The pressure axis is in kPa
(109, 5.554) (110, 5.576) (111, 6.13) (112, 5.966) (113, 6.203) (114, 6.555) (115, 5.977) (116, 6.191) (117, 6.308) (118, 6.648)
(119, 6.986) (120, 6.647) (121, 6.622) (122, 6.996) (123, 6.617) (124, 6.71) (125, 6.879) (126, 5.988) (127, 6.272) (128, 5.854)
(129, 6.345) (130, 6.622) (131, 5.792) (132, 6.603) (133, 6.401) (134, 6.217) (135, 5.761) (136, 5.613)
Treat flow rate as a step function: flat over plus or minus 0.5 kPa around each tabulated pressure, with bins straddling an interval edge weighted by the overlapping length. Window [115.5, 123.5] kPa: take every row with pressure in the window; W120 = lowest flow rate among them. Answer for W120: 6.191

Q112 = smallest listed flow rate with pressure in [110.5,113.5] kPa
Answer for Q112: 5.966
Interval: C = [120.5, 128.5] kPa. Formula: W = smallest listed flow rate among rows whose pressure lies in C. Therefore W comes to 5.854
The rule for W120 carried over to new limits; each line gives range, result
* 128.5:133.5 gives 5.792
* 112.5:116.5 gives 5.977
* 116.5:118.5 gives 6.308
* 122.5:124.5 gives 6.617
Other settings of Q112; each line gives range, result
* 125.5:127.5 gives 5.988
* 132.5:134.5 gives 6.217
